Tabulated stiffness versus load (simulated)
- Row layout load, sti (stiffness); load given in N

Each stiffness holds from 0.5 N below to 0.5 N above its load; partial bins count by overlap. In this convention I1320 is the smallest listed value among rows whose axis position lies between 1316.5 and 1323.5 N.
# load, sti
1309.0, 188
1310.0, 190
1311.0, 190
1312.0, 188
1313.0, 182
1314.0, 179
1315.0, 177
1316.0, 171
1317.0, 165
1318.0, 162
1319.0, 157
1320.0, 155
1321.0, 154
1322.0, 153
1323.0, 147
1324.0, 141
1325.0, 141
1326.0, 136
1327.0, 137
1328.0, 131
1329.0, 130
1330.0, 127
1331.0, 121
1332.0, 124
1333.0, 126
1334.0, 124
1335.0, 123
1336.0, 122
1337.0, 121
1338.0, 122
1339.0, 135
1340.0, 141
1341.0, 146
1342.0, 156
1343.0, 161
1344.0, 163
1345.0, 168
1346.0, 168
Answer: 147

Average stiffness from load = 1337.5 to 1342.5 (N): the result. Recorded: 140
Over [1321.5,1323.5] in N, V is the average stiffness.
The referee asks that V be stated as 150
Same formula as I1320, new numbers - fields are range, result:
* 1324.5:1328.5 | 131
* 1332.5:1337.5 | 121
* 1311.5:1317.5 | 165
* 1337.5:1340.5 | 122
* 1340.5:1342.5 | 146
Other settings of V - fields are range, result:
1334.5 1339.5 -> 125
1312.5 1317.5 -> 175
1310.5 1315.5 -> 183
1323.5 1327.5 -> 139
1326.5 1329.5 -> 133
